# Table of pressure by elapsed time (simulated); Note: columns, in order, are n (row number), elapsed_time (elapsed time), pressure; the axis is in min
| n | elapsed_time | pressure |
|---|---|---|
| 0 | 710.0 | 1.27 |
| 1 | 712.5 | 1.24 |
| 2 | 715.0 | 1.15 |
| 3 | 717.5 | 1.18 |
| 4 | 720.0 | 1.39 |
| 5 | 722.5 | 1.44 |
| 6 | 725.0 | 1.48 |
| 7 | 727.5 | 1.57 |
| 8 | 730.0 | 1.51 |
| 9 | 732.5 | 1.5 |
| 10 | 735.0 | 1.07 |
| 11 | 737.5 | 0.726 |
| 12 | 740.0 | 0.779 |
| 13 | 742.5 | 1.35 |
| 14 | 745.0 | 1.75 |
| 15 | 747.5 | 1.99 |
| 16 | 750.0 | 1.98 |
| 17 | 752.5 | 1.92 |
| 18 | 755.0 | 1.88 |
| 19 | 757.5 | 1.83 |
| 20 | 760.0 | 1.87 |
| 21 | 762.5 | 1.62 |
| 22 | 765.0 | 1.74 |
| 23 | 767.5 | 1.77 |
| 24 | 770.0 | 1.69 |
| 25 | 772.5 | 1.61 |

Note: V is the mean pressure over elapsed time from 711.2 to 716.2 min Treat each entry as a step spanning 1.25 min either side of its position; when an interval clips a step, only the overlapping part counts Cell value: 1.2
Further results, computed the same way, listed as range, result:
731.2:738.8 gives 1.1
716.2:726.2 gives 1.37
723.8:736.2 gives 1.43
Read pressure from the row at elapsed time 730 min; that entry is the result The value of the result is 1.51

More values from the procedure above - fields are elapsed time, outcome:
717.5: 1.18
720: 1.39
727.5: 1.57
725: 1.48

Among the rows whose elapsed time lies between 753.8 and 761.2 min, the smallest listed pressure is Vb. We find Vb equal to 1.83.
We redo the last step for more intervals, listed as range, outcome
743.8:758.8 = 1.75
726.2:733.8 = 1.5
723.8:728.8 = 1.48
